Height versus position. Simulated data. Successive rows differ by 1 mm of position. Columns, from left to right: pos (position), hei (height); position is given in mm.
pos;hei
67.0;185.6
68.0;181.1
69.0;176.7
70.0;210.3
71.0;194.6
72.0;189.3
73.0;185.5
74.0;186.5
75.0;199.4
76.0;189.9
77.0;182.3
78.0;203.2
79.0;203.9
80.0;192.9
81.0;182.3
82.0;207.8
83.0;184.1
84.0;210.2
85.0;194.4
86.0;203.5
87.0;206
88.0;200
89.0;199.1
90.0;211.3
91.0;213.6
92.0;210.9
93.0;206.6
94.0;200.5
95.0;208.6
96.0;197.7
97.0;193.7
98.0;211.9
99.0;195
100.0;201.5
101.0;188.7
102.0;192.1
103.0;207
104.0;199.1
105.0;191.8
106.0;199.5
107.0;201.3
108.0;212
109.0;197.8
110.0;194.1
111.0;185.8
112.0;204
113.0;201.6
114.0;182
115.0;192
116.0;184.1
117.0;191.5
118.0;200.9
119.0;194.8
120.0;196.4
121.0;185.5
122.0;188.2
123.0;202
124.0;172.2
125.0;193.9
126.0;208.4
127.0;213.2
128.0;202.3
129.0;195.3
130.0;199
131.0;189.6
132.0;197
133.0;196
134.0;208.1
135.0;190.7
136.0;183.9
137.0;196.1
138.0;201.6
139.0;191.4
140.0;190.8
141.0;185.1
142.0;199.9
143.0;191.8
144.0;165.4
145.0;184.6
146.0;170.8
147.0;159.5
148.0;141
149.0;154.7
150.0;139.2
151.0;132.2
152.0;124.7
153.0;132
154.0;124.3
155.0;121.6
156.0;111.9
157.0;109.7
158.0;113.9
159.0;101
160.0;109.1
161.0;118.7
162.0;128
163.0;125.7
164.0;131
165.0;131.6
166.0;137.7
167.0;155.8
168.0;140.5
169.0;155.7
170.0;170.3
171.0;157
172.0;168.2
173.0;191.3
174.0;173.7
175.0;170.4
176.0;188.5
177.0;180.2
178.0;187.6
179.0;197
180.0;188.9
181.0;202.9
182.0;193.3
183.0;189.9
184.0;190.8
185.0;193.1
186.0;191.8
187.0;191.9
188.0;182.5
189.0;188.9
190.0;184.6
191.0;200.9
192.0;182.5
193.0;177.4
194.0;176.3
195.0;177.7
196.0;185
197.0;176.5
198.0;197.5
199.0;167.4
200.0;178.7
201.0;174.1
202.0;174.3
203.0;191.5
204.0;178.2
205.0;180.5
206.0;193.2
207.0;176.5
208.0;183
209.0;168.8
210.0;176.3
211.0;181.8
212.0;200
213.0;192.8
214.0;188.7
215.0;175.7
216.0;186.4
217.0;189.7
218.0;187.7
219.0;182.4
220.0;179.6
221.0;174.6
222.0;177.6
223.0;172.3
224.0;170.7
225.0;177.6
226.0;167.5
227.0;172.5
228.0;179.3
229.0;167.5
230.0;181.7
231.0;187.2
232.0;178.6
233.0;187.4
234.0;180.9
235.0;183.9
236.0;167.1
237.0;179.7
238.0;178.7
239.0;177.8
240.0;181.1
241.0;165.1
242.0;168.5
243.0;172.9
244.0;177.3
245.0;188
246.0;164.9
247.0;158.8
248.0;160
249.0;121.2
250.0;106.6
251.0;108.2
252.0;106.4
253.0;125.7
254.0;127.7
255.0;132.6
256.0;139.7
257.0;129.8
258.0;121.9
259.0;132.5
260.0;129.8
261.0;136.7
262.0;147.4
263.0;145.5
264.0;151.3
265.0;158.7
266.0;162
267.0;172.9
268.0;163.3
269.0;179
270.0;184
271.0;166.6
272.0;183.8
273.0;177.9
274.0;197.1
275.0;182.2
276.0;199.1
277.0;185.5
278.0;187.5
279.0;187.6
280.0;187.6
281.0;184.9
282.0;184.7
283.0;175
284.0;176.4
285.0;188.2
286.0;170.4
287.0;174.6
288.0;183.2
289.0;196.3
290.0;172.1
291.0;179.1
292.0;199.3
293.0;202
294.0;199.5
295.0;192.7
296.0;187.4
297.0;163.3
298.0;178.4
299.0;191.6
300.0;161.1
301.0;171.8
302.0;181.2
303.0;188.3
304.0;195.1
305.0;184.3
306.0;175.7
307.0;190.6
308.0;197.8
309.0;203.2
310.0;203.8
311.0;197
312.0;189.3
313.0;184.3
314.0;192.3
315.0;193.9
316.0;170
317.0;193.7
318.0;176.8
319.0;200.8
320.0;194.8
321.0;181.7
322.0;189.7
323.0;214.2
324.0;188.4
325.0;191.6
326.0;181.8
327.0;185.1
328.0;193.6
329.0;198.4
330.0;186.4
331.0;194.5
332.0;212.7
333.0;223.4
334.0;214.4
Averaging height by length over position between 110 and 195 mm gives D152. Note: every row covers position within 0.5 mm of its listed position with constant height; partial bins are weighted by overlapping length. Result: 173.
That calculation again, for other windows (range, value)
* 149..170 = 129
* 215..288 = 167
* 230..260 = 156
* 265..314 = 184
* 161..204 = 174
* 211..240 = 180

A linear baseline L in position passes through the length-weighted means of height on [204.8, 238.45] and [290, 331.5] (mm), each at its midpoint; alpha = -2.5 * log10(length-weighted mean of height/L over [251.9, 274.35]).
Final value 0.21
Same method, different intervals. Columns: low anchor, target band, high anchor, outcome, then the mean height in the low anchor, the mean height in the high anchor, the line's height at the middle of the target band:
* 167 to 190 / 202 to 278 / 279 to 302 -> 0.087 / 181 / 183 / 182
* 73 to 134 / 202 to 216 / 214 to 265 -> -0.085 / 198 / 162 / 170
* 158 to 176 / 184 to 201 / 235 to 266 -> -0.249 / 145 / 150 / 147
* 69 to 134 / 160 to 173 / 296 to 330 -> 0.327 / 197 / 188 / 194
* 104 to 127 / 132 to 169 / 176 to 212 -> 0.236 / 195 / 185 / 191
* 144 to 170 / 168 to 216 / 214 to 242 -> -0.169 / 135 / 178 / 157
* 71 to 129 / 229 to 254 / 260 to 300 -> 0.124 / 197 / 178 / 182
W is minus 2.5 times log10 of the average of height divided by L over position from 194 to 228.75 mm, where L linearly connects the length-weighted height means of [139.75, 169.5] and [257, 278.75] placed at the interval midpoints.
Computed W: -0.18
